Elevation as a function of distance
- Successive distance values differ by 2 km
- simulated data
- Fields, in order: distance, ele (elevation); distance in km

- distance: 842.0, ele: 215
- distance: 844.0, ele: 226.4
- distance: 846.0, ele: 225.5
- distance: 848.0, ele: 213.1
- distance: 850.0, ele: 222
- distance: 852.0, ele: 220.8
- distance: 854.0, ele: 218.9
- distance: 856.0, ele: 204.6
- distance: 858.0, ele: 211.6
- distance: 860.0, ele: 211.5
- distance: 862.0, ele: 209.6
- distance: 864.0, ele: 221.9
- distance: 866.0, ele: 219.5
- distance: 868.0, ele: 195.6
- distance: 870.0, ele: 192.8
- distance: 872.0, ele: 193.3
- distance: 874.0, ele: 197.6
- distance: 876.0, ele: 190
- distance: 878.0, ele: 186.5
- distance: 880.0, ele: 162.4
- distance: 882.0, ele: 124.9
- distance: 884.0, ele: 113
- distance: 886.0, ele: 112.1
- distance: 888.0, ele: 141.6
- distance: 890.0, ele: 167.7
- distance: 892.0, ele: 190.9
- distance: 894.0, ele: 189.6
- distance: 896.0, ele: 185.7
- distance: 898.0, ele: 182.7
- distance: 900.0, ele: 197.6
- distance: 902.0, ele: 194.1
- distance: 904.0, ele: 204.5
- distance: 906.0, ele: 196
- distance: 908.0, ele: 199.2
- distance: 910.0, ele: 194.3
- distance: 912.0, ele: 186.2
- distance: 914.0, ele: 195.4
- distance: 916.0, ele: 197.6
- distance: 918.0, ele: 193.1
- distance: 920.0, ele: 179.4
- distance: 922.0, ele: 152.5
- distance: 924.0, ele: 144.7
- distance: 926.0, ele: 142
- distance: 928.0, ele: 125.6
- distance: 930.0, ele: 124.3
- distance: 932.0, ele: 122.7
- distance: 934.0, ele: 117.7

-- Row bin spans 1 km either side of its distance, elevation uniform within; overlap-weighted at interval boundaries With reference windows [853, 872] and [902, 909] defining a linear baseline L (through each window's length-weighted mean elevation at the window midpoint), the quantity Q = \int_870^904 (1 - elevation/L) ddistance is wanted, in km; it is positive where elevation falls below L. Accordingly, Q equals 5.2 km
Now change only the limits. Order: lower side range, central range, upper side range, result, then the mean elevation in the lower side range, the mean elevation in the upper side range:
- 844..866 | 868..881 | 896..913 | 1.2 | 217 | 194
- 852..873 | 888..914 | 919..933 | -3.4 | 209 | 142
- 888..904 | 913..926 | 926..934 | -2.7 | 185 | 126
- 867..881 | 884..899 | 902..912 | 2.3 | 188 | 197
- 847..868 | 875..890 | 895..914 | 4.0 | 214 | 193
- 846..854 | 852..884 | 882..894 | -1.5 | 220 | 147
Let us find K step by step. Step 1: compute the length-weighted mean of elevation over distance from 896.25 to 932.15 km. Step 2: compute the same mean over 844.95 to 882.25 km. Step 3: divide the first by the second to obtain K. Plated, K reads 0.87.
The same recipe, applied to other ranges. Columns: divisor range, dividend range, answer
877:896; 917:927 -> 1.04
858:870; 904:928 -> 0.85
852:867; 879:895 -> 0.70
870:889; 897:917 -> 1.22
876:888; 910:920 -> 1.33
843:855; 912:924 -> 0.82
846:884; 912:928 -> 0.86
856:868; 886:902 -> 0.83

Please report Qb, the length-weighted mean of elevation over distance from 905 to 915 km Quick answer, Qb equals 194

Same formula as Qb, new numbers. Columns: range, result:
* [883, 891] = 134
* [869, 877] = 193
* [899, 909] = 198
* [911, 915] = 191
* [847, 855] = 219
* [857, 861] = 212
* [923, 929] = 137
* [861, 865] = 216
